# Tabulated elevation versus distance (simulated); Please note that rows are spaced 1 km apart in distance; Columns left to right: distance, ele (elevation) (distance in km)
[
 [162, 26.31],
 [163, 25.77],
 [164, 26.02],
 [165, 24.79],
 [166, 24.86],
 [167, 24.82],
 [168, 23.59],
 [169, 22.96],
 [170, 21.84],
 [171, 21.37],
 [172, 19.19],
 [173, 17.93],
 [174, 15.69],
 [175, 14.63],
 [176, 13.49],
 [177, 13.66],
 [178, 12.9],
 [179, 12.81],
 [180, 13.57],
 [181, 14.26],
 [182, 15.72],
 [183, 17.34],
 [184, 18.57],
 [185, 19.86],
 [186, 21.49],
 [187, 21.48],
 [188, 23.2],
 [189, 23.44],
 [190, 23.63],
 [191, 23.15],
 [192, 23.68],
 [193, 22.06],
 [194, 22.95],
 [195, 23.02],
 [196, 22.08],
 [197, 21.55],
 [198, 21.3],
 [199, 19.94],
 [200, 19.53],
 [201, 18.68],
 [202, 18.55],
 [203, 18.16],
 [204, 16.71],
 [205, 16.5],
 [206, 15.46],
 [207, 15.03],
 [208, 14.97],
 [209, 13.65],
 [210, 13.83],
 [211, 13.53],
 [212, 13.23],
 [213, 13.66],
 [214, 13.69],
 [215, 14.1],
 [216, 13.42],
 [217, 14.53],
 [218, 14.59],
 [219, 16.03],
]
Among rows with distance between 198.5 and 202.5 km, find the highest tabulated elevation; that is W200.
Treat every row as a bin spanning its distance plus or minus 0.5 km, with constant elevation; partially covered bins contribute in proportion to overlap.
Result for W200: 19.94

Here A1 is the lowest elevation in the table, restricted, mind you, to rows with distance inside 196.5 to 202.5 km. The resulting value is 18.55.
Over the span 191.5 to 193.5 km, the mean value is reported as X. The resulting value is 22.9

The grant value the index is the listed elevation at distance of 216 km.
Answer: 13.42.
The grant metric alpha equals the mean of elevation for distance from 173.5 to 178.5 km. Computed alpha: 14.1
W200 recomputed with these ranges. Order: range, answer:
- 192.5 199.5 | 23.02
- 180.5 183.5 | 17.34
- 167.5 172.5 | 23.59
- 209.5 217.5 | 14.53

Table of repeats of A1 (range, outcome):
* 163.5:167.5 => 24.79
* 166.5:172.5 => 19.19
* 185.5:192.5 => 21.48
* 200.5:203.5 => 18.16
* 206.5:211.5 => 13.53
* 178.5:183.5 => 12.81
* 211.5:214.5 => 13.23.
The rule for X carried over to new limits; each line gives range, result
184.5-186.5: 20.7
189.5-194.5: 23.1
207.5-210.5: 14.2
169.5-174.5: 19.2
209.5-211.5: 13.7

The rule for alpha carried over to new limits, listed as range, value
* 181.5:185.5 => 17.9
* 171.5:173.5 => 18.6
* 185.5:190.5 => 22.6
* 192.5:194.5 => 22.5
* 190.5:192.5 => 23.4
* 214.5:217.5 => 14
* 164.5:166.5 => 24.8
